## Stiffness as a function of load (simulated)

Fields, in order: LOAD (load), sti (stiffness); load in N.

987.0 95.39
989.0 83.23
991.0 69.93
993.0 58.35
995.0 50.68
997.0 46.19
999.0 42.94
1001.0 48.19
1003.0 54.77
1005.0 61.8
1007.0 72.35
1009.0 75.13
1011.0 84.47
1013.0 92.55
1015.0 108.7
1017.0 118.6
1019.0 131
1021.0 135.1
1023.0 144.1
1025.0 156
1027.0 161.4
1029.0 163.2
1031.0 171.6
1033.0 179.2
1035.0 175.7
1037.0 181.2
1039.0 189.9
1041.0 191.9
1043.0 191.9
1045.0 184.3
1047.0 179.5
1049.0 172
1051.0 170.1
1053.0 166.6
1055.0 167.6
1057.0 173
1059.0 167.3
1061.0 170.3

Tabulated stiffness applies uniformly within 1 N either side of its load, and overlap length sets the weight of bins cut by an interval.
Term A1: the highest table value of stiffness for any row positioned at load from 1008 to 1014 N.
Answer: 92.55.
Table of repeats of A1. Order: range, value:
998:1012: 84.47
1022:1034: 179.2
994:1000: 50.68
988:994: 83.23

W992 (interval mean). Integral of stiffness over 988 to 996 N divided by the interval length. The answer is 65.5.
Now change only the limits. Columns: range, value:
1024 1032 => 163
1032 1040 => 182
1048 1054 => 170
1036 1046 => 188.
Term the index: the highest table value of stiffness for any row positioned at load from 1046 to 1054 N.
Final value 179.5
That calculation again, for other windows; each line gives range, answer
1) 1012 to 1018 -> 118.6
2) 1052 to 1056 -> 167.6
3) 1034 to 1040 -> 189.9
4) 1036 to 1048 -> 191.9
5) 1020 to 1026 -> 156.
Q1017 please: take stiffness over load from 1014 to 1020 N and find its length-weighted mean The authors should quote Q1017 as 119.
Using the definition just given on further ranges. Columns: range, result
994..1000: 46.6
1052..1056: 167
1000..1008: 59.3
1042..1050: 182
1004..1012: 73.4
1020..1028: 149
